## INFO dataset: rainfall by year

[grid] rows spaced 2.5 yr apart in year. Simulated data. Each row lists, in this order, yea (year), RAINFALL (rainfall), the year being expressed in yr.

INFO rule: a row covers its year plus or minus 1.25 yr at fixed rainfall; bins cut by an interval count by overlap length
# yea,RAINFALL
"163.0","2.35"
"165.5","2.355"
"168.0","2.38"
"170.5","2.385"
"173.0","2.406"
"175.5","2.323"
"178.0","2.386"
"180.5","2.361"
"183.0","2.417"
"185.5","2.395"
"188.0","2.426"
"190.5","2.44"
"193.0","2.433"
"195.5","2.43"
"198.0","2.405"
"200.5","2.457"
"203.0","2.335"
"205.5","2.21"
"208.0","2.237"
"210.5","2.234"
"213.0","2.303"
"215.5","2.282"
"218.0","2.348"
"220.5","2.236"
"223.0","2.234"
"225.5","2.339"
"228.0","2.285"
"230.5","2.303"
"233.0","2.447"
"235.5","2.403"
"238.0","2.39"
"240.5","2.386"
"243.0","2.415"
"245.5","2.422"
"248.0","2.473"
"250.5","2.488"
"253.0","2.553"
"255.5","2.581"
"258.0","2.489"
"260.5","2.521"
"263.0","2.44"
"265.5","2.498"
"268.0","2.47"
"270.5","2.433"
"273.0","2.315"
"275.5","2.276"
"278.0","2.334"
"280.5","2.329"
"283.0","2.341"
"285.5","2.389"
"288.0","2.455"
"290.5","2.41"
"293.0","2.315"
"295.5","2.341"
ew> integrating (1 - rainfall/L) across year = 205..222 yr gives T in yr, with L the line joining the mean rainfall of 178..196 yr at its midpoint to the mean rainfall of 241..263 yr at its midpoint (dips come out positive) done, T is 1.2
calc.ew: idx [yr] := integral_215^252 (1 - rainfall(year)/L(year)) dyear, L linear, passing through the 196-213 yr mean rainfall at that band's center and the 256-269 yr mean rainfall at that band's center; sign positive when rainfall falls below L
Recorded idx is 0.6 yr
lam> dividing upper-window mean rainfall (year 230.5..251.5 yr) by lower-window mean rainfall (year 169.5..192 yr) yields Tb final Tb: 1.01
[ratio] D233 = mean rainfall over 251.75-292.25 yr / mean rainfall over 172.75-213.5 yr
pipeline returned 1.03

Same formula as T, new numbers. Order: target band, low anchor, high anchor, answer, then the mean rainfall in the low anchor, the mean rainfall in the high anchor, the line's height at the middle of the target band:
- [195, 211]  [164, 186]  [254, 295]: 0.4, 2.38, 2.41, 2.39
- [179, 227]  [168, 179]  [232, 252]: 1.1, 2.38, 2.43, 2.4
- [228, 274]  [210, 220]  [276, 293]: -2.2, 2.29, 2.37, 2.33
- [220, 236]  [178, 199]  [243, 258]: 0.9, 2.41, 2.49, 2.46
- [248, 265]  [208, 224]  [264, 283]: -1.2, 2.27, 2.38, 2.35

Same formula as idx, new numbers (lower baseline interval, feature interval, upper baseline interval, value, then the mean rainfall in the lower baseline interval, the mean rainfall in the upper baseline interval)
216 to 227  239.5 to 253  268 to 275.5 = -0.7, 2.29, 2.37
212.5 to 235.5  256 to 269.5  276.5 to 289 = -0.8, 2.31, 2.37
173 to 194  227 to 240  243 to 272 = 0.5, 2.4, 2.48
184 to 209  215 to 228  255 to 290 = 0.6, 2.38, 2.42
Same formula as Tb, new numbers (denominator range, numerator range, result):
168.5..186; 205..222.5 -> 0.95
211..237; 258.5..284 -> 1.04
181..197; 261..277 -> 1.00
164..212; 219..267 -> 1.02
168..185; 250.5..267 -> 1.05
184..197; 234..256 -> 1.01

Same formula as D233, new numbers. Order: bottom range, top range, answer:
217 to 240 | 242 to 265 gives 1.07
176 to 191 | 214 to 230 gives 0.95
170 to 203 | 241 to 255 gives 1.03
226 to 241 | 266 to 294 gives 1.00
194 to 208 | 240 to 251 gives 1.03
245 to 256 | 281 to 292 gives 0.96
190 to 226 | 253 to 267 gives 1.08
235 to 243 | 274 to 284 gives 0.97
